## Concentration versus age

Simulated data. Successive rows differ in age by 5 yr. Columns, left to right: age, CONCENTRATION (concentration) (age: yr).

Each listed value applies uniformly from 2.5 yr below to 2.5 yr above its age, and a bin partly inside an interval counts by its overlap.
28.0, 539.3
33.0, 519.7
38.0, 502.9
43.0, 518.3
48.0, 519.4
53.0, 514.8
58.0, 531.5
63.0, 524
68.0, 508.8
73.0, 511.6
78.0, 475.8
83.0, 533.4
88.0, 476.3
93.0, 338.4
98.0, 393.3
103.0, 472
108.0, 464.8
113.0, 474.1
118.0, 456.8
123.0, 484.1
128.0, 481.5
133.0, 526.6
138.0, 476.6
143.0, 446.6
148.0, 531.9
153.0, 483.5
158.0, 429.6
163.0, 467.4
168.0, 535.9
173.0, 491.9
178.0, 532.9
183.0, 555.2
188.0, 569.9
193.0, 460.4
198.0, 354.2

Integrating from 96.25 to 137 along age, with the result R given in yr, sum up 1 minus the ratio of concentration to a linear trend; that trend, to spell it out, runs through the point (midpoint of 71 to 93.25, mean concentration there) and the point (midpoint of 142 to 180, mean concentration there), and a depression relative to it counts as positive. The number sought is 1.15 yr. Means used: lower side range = 479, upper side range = 491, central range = 471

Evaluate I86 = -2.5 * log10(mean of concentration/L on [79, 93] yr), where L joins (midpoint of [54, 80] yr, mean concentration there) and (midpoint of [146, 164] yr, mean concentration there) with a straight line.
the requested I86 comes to 0.07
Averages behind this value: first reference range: 511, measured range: 472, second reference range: 477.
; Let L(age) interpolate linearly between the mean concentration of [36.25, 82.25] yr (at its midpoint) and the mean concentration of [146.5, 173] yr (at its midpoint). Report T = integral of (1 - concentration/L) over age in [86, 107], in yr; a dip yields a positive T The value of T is 3.4 yr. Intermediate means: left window 513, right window 488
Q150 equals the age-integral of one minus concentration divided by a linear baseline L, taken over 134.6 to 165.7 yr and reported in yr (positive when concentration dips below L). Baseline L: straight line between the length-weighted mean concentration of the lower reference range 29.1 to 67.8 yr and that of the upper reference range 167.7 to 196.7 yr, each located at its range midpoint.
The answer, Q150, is 2.6 yr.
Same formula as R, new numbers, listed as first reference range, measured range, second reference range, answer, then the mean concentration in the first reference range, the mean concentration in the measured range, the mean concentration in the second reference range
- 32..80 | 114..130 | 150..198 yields 0.93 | 513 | 474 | 496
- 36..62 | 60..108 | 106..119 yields 1.89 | 518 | 471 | 466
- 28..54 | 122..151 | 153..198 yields 0.61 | 517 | 491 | 496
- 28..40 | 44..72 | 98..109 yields -1.39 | 517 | 519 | 452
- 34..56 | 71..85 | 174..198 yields 0.20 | 515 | 506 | 509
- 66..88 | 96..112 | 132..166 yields 1.51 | 504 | 448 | 479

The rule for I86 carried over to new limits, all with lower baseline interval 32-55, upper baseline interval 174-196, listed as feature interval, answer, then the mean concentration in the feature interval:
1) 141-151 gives 0.064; 491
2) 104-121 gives 0.116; 466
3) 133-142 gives 0.075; 485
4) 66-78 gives 0.028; 503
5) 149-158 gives 0.097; 477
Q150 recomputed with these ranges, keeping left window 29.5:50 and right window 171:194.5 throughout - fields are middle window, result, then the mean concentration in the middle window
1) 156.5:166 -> 1.25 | 455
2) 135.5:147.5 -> 1.13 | 473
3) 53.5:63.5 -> -0.17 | 526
